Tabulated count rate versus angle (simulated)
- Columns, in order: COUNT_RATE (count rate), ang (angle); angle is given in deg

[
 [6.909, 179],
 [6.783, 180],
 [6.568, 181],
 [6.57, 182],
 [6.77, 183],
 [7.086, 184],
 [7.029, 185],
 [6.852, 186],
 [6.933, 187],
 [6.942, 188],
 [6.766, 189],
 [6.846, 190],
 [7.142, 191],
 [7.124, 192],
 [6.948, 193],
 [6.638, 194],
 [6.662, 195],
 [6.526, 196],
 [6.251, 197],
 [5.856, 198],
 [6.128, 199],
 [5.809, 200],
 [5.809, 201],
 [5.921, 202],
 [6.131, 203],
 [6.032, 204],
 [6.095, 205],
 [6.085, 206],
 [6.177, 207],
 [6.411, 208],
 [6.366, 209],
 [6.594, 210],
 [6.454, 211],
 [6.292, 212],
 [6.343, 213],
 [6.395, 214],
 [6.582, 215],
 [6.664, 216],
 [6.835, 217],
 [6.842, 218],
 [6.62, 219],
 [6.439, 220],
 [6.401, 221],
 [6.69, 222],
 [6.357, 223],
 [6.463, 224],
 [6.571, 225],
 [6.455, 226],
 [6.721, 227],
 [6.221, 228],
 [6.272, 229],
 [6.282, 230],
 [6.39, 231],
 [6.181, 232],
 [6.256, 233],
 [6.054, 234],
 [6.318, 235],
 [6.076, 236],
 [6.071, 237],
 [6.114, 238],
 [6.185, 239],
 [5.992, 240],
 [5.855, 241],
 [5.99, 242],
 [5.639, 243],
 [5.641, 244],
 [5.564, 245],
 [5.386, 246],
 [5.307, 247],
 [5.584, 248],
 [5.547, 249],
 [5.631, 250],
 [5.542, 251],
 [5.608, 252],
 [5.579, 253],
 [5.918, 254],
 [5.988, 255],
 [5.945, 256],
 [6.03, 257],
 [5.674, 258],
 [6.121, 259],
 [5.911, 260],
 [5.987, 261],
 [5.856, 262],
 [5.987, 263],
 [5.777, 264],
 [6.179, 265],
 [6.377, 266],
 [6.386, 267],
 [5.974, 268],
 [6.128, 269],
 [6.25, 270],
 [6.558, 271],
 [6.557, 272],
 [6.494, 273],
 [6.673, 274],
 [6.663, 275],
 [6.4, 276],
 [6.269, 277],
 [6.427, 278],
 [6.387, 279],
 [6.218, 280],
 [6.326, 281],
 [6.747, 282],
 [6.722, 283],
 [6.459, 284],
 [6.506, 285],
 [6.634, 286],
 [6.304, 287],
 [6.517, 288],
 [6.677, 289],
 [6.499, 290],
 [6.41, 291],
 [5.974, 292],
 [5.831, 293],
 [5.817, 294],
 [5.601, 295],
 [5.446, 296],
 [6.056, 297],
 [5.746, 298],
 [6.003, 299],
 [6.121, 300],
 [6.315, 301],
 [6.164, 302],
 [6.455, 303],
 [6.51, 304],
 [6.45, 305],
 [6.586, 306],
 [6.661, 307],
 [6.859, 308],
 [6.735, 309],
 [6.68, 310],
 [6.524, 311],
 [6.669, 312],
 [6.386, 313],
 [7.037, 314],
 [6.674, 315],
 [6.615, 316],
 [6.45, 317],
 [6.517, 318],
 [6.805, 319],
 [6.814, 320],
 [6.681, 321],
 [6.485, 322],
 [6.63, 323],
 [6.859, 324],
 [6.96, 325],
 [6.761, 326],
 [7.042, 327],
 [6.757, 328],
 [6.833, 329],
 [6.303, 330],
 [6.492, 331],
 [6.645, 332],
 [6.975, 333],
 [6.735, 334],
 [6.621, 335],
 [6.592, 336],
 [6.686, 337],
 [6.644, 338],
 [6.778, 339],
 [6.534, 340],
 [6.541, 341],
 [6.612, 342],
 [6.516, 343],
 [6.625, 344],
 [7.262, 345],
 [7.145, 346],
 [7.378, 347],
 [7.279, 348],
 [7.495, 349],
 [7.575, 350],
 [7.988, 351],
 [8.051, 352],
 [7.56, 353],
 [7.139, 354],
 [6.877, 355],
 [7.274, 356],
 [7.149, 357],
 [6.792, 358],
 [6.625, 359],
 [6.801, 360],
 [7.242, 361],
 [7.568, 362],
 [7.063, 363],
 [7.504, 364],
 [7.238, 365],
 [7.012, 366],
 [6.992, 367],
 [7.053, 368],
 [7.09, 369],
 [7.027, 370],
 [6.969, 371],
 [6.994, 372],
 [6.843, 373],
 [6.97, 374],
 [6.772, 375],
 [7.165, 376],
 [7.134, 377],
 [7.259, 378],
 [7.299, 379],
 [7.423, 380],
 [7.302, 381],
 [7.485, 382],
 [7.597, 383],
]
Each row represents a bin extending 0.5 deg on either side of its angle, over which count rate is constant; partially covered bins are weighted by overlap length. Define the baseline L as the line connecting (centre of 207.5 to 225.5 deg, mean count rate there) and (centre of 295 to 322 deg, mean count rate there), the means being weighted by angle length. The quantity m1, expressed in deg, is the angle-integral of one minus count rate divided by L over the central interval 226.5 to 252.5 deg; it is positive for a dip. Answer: 2.2 deg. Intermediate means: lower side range 6.52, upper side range 6.44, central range 5.94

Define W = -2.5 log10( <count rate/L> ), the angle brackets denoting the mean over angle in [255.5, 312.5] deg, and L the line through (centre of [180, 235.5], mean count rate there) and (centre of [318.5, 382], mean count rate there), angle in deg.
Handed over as 0.08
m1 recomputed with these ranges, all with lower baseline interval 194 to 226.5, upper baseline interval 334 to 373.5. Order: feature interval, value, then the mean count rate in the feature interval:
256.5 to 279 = 1.4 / 6.22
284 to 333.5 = 2.6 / 6.48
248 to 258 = 1.3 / 5.74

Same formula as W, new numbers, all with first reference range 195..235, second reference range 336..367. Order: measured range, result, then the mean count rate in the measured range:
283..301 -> 0.10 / 6.17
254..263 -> 0.11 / 5.94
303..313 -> 0.04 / 6.61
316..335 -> 0.04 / 6.7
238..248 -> 0.13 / 5.74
